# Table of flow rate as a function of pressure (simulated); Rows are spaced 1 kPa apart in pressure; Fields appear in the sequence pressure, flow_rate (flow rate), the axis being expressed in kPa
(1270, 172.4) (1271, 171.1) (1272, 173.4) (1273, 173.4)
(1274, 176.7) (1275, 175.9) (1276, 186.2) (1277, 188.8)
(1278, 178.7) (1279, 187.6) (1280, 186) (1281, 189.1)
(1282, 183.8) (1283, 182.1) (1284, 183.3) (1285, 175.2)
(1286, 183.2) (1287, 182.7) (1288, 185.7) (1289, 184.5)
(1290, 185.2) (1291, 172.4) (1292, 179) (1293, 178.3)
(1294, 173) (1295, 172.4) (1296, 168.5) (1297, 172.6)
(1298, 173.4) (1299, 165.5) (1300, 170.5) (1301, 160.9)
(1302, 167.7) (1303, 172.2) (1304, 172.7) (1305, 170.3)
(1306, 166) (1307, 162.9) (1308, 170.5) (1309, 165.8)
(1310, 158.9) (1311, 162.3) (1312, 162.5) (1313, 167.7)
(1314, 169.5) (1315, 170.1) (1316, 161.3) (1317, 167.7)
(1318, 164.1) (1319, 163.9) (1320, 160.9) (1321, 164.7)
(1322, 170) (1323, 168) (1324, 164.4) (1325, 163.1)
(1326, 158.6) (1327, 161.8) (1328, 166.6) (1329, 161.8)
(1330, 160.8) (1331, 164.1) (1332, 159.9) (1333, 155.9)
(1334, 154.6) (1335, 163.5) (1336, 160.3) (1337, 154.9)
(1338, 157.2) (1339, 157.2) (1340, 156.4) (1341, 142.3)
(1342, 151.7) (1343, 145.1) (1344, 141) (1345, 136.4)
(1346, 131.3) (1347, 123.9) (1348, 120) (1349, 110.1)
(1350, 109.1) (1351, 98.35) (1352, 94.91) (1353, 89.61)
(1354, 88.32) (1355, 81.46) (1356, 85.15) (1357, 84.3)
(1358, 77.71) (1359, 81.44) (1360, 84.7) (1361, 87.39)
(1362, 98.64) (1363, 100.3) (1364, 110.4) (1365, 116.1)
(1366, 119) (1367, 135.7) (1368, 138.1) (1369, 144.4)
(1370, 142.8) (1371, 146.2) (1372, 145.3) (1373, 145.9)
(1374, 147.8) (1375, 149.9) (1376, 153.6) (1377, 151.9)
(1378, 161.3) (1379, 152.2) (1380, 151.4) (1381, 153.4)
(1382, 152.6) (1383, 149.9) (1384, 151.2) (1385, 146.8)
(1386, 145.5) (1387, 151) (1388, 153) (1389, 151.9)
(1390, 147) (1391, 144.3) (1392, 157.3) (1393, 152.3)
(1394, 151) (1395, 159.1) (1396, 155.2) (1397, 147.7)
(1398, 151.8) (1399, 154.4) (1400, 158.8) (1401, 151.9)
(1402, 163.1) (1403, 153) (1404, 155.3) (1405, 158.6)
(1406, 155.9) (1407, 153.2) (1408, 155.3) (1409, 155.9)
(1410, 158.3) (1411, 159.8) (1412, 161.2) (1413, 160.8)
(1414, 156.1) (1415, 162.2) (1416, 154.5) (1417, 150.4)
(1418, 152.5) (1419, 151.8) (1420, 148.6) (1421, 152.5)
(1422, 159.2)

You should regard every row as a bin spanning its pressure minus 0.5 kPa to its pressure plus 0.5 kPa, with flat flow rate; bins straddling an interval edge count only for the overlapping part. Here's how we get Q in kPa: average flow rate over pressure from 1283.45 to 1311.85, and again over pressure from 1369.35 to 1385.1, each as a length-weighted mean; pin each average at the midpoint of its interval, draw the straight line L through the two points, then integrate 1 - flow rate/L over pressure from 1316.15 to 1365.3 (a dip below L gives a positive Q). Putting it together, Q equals 8.2 kPa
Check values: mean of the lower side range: 173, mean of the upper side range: 150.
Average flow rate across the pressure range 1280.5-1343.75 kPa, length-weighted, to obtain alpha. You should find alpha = 167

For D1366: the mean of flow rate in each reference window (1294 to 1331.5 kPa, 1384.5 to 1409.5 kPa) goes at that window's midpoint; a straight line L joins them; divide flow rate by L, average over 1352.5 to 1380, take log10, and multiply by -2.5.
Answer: 0.30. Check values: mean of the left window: 166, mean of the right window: 153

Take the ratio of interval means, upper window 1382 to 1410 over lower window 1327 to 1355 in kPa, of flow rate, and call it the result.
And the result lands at 1.11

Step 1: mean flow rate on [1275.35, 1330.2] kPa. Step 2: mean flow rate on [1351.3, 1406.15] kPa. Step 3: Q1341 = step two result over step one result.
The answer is 0.79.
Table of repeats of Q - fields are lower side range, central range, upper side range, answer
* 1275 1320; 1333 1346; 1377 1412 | 1.1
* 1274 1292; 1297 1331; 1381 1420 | 1.8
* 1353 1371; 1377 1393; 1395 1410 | -2.2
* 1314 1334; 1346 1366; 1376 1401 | 7.5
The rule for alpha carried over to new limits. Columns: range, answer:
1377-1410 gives 153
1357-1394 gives 136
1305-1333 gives 164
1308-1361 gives 142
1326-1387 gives 134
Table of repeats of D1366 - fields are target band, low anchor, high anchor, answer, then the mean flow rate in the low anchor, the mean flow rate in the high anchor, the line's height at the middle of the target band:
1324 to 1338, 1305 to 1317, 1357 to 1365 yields -0.178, 166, 92.6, 136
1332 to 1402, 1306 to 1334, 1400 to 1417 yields 0.182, 164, 157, 160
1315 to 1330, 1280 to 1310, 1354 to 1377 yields -0.082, 175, 117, 152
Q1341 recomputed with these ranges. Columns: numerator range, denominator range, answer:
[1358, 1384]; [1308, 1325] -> 0.80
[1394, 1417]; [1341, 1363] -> 1.47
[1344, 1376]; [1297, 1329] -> 0.69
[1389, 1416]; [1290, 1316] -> 0.92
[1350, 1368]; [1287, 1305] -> 0.56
